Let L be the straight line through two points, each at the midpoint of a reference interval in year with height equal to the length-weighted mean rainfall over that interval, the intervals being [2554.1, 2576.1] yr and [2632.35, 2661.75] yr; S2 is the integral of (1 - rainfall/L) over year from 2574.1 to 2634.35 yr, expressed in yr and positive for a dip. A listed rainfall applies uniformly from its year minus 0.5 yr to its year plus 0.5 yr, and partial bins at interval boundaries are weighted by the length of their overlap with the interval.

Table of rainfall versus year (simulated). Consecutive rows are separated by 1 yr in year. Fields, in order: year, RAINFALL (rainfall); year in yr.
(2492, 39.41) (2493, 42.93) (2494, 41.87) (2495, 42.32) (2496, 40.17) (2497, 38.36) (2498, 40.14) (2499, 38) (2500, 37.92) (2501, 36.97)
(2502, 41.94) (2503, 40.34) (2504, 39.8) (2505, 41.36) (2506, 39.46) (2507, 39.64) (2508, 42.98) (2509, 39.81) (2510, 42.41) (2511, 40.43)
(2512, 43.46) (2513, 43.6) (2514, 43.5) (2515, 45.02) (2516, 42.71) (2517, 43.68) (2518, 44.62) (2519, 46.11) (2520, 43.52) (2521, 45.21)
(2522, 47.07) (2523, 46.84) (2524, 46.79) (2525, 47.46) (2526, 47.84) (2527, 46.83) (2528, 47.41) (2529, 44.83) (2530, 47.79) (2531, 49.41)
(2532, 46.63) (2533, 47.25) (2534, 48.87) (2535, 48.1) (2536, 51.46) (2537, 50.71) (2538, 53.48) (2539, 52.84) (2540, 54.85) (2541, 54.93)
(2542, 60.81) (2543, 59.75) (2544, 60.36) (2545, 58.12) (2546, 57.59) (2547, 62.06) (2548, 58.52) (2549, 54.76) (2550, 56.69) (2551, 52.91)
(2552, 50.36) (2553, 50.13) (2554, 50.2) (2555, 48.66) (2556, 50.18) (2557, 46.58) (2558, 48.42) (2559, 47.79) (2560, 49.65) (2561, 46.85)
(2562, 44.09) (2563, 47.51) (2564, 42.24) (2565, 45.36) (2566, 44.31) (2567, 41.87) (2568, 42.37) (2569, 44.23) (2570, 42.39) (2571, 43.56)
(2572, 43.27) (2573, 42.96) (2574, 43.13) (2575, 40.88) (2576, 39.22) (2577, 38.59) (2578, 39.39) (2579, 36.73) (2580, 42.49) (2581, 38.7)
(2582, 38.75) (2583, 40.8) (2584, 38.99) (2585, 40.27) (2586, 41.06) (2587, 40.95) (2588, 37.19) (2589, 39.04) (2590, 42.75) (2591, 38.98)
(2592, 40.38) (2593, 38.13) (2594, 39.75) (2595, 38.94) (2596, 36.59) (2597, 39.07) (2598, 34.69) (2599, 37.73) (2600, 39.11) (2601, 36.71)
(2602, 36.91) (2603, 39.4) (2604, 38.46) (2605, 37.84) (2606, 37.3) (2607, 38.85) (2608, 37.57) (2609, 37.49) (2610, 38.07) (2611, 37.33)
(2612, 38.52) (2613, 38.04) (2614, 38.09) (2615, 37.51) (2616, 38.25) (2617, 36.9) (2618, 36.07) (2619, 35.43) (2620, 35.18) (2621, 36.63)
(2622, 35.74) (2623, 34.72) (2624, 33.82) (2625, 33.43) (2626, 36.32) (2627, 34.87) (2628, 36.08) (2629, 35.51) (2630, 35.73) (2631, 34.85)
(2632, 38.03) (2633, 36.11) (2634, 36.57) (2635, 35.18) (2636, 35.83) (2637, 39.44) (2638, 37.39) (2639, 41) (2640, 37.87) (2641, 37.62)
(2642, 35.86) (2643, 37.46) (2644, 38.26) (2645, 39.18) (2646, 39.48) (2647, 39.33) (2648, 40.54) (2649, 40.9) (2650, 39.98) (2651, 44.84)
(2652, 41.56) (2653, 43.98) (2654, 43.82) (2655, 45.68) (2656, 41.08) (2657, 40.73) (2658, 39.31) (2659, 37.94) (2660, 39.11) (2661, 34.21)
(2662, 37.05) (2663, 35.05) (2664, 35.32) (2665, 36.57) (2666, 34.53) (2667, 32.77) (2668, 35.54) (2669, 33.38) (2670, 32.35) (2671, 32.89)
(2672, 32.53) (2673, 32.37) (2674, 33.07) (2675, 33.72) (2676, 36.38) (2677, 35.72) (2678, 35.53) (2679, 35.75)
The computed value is 6.3 yr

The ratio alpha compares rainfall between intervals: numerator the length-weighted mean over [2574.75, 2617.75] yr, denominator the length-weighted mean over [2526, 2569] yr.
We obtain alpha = 0.77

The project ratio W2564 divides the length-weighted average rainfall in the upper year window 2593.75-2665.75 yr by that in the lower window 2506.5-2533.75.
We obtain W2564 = 0.84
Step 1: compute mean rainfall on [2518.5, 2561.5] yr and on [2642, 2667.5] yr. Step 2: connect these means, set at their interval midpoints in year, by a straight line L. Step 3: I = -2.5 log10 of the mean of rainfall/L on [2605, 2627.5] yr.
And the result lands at 0.17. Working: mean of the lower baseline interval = 50.9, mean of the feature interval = 36.7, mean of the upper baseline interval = 39.1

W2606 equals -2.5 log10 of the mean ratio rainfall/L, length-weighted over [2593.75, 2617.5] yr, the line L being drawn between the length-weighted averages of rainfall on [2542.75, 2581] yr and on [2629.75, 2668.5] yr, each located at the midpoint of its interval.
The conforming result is 0.14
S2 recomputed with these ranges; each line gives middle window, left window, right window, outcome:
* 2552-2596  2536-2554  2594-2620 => 4.11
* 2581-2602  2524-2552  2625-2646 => 2.41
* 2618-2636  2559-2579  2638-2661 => 2.36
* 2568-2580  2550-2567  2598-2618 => 0.90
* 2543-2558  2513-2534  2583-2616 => -3.69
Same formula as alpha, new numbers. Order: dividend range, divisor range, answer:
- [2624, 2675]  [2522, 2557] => 0.72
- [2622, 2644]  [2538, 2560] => 0.67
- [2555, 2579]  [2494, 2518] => 1.07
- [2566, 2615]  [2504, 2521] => 0.93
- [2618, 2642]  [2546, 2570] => 0.74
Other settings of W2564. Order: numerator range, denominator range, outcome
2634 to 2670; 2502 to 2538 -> 0.85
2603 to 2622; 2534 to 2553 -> 0.68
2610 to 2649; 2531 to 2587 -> 0.78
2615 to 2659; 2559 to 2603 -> 0.93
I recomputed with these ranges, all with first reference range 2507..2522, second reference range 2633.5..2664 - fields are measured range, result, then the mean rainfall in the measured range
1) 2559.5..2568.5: -0.08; 44.9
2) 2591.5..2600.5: 0.07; 38.3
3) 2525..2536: -0.12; 47.7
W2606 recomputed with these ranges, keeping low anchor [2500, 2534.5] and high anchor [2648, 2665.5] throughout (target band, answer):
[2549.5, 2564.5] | -0.14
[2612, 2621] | 0.11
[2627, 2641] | 0.10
